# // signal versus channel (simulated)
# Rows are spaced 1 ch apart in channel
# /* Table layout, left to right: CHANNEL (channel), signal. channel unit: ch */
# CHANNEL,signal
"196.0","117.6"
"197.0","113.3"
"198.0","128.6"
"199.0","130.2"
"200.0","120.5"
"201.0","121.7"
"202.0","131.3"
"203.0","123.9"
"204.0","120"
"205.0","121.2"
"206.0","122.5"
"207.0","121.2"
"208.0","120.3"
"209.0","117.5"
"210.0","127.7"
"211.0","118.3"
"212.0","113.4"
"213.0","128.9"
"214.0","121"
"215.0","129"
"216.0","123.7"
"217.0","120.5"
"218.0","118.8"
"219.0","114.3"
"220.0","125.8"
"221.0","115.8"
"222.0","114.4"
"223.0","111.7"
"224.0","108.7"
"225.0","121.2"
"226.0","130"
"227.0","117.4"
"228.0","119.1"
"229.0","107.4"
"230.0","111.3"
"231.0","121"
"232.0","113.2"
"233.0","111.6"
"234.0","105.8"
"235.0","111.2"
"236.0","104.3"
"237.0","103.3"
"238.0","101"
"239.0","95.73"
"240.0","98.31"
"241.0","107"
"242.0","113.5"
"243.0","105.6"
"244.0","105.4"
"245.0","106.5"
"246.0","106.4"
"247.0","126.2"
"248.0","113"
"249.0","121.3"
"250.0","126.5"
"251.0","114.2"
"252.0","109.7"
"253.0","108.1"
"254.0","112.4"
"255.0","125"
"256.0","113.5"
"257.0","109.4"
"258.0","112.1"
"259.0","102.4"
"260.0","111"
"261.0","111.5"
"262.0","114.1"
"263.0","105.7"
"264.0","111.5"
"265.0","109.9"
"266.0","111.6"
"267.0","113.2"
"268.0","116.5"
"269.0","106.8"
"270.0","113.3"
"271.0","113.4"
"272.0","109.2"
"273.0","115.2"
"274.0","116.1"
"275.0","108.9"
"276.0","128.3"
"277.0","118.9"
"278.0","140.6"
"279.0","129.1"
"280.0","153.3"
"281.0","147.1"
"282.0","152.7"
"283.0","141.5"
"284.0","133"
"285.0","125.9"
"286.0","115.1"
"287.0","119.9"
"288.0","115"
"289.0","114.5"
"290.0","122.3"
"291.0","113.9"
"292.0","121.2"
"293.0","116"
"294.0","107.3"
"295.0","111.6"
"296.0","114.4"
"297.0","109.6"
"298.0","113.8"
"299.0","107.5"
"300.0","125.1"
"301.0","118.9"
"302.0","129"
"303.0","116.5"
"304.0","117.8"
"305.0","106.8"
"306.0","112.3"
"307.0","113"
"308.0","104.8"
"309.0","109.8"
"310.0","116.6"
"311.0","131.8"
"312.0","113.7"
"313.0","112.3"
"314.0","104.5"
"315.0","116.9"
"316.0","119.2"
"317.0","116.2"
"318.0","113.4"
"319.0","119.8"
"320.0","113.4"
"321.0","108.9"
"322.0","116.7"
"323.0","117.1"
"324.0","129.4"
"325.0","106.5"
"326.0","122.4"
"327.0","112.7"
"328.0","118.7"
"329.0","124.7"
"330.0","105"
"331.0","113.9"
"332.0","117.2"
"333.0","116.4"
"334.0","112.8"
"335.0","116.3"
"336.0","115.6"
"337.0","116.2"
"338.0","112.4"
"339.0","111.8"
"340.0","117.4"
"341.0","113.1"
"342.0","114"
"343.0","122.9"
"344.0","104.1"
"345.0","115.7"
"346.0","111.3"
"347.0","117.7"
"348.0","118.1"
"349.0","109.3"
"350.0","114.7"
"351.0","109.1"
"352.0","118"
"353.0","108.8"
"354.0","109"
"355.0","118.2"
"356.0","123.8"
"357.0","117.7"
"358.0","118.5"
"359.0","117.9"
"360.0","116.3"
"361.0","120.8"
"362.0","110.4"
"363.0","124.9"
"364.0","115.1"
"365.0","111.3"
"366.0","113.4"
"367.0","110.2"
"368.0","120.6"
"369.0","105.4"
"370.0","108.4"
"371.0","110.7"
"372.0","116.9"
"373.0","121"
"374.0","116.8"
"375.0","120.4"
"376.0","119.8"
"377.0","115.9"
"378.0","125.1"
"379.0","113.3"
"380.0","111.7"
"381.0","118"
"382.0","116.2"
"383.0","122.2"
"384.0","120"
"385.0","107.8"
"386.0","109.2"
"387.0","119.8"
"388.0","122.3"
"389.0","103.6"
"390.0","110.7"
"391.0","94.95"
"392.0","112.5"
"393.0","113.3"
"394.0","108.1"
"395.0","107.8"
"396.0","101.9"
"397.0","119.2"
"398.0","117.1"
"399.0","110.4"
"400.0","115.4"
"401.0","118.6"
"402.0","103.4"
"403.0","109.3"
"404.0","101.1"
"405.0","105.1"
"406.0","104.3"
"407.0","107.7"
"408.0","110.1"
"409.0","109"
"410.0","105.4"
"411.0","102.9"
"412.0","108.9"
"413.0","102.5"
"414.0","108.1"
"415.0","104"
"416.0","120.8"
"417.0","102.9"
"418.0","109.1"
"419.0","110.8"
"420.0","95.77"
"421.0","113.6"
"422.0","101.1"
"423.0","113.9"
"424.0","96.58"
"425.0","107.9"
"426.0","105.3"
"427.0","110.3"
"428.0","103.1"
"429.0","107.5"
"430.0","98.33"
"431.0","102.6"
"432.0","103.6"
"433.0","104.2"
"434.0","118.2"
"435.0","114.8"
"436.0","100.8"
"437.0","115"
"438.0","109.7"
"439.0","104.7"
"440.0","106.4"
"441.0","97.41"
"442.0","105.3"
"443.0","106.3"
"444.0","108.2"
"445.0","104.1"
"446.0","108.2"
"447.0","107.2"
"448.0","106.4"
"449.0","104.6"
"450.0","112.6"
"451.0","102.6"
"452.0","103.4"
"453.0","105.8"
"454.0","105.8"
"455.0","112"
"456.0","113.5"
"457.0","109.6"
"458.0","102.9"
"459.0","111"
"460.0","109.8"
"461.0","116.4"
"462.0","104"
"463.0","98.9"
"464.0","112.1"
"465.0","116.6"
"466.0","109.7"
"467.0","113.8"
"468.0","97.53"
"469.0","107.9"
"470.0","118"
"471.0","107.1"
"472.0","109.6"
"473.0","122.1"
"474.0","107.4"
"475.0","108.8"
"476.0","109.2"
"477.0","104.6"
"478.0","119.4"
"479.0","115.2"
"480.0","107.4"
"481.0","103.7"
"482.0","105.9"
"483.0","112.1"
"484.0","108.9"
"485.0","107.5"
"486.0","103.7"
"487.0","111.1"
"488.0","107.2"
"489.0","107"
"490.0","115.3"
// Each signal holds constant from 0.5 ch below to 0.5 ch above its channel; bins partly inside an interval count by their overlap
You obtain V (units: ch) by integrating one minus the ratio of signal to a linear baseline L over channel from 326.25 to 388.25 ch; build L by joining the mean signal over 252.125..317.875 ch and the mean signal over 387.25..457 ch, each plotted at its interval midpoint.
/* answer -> -1.82 ch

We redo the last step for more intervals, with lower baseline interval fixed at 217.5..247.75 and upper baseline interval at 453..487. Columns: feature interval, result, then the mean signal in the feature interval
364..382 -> -0.8 ch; 115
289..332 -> -1.7 ch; 115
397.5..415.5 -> 0.3 ch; 108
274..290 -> -2.5 ch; 129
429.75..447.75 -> 0.5 ch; 107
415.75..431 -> 0.5 ch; 106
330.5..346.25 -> -0.5 ch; 114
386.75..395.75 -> 0.0 ch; 110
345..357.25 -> -0.4 ch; 115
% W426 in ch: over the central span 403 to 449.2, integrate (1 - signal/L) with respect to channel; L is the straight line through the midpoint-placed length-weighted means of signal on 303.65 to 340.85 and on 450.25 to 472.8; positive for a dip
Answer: 1.6 ch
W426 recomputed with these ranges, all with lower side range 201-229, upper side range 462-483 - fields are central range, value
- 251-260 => 0.5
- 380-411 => 0.6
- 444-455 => 0.4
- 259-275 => 0.9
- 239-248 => 0.8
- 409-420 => 0.5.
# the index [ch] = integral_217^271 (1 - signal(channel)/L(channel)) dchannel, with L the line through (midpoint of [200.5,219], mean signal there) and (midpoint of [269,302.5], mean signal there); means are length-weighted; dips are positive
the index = 4.3 ch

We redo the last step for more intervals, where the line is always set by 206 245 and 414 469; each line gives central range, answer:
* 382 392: -0.32 ch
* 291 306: -0.42 ch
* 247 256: -0.24 ch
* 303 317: -0.29 ch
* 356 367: -0.67 ch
